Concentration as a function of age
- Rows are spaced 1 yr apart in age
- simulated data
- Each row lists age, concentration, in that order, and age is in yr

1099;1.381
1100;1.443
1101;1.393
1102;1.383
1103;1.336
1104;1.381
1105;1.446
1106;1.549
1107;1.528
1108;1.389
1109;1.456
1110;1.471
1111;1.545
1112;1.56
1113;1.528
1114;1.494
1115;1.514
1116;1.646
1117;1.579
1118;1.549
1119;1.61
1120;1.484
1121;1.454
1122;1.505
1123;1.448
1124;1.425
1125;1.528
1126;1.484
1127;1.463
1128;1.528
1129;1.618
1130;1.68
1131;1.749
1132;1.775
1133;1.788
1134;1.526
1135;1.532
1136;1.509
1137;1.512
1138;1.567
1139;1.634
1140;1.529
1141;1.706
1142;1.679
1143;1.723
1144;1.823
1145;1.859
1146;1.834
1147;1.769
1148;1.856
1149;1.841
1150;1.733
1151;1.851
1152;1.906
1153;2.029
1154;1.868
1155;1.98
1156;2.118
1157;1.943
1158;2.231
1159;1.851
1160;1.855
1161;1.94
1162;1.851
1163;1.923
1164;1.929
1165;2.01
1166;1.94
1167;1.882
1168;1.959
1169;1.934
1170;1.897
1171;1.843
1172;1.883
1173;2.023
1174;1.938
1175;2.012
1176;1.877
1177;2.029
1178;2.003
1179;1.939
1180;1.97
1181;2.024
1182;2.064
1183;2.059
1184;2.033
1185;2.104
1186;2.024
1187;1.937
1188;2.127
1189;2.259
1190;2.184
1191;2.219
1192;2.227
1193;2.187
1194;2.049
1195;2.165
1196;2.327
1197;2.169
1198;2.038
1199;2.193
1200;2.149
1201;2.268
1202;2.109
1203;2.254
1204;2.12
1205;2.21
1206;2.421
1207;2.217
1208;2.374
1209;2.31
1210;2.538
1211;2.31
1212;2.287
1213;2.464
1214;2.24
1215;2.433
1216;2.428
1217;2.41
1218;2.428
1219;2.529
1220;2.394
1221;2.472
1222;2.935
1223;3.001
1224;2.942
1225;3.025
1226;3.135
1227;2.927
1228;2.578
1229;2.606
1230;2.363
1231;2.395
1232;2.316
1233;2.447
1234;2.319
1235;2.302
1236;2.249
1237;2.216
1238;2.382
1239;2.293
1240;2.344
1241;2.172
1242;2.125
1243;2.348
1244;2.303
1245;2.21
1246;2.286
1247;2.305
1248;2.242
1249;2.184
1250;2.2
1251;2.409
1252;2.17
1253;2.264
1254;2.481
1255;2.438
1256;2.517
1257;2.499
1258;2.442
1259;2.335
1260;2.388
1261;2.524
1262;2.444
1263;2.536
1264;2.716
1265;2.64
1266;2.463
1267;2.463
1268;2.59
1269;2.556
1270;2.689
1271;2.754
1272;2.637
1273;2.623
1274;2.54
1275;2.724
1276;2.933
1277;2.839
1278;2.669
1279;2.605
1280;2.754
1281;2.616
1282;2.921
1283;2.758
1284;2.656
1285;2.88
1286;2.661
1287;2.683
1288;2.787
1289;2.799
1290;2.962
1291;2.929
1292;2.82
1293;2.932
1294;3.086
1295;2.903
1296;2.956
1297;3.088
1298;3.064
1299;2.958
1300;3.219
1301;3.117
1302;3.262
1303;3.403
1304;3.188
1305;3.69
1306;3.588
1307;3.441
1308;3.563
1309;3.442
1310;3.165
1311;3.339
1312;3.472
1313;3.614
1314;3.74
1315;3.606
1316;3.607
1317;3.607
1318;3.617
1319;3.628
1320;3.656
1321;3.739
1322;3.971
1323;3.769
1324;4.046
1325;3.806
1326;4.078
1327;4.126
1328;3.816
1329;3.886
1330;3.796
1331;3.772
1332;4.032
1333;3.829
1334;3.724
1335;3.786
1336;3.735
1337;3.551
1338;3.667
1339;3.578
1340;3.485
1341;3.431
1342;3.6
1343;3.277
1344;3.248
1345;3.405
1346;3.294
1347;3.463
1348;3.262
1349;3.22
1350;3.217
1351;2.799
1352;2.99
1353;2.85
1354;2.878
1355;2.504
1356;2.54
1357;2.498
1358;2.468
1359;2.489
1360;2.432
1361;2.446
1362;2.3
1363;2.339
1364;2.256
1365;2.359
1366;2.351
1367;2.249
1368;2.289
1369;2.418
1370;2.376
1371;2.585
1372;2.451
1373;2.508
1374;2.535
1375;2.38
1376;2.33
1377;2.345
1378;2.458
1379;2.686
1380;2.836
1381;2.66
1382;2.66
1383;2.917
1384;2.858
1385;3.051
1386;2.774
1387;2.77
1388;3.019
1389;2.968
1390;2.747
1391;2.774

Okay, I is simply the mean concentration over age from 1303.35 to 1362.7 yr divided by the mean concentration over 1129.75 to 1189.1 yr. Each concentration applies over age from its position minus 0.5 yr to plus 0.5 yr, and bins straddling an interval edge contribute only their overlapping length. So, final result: 1.81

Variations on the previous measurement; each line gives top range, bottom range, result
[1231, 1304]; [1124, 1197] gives 1.38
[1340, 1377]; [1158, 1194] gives 1.36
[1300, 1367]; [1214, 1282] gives 1.33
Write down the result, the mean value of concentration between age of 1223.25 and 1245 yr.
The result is 2.47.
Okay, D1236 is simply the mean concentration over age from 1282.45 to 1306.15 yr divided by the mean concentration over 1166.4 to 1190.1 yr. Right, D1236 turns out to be 1.51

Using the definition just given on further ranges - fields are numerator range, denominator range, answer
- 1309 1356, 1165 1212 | 1.67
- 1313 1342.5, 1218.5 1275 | 1.51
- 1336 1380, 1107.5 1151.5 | 1.74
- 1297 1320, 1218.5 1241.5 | 1.35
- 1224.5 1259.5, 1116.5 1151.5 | 1.47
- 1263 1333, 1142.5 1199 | 1.60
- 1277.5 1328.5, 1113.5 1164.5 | 1.91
